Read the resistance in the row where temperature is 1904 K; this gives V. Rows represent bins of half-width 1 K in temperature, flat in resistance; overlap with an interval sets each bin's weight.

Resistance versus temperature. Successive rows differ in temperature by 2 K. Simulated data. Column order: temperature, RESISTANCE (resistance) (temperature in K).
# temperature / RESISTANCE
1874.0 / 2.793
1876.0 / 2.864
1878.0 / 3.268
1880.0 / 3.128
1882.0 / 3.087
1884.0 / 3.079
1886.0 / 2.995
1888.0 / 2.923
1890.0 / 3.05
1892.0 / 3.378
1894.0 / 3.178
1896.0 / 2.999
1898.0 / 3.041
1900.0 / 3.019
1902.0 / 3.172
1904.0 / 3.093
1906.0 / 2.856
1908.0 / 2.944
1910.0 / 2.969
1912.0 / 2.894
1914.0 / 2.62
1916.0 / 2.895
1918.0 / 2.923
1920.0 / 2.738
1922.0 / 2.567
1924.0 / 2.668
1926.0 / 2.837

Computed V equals 3.093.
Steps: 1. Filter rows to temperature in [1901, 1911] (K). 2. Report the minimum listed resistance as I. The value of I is 2.856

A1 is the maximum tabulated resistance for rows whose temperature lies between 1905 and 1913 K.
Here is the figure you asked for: 2.969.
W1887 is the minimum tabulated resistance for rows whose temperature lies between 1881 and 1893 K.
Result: 2.923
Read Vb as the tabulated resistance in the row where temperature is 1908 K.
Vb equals 2.944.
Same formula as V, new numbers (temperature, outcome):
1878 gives 3.268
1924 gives 2.668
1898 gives 3.041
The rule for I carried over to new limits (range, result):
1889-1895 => 3.05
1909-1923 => 2.567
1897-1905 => 3.019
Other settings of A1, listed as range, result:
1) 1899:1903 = 3.172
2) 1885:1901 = 3.378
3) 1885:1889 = 2.995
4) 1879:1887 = 3.128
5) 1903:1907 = 3.093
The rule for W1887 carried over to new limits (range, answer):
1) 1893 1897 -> 2.999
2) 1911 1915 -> 2.62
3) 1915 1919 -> 2.895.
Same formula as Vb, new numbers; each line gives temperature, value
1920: 2.738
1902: 3.172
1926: 2.837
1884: 3.079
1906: 2.856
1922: 2.567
